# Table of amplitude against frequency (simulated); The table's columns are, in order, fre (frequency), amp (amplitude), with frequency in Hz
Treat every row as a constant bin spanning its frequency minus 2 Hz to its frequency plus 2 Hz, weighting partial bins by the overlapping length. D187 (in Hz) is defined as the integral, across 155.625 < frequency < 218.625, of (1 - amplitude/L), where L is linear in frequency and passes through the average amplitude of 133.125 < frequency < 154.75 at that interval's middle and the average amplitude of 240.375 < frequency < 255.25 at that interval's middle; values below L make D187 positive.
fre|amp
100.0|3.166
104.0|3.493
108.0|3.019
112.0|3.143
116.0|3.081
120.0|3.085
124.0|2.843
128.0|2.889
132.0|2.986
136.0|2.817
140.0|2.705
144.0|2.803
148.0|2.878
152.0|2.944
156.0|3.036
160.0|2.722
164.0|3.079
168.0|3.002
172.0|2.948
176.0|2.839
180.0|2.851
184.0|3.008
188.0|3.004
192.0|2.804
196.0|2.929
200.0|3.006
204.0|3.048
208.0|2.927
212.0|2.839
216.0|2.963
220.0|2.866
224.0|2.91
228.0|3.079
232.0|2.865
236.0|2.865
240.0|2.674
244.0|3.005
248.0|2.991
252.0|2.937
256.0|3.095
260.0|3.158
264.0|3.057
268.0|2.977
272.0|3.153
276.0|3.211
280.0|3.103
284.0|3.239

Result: -1.0 Hz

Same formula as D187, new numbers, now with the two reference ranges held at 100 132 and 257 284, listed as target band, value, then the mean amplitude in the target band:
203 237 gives 2.0 Hz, 2.93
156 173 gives 0.8 Hz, 2.95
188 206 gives 0.9 Hz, 2.95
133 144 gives 1.1 Hz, 2.79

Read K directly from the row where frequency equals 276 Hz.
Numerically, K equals 3.211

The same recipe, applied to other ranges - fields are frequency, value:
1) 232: 2.865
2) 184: 3.008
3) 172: 2.948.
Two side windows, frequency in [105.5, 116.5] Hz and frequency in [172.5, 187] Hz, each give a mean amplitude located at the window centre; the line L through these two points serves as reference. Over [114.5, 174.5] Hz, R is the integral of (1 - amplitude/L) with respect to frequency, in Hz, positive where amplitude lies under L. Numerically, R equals 1.8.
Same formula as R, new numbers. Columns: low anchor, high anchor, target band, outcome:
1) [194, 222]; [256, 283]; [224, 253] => 1.1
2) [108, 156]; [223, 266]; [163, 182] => 0.1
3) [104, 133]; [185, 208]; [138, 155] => 0.9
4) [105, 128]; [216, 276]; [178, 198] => 0.6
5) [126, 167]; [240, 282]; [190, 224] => 0.6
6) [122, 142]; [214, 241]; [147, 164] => -0.3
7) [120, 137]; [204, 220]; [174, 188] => 0.0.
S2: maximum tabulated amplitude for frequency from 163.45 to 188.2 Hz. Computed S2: 3.079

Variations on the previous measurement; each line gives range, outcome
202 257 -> 3.095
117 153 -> 3.085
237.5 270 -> 3.158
